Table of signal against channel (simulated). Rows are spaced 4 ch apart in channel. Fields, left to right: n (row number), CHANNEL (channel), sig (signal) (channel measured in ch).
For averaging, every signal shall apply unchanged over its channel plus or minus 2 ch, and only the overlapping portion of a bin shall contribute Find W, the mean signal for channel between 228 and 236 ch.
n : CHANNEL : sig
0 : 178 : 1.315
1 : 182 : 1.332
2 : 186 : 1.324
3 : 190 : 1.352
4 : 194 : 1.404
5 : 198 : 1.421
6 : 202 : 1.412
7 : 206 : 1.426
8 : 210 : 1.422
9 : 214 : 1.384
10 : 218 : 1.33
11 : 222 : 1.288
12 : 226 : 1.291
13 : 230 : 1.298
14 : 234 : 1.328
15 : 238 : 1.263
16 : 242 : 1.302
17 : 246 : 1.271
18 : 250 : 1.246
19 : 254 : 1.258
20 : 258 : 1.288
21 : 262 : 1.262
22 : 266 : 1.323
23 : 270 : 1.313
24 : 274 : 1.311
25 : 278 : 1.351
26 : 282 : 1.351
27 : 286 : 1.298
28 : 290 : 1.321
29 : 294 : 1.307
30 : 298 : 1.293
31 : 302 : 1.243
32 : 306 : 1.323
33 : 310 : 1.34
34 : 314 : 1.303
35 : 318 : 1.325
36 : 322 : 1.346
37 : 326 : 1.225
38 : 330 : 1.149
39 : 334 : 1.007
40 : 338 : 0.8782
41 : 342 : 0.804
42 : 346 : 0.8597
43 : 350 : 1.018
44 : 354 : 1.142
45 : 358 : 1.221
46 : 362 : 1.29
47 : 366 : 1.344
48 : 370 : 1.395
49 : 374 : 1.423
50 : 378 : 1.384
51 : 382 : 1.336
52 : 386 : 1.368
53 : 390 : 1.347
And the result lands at 1.31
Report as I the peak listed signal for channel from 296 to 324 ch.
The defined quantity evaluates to 1.346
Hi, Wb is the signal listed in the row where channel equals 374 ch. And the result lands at 1.423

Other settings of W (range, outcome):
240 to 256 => 1.27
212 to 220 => 1.36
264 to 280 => 1.32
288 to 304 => 1.29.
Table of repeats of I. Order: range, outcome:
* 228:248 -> 1.328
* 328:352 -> 1.149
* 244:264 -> 1.288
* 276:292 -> 1.351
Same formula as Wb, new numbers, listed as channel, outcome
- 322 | 1.346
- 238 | 1.263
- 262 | 1.262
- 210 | 1.422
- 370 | 1.395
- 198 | 1.421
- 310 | 1.34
